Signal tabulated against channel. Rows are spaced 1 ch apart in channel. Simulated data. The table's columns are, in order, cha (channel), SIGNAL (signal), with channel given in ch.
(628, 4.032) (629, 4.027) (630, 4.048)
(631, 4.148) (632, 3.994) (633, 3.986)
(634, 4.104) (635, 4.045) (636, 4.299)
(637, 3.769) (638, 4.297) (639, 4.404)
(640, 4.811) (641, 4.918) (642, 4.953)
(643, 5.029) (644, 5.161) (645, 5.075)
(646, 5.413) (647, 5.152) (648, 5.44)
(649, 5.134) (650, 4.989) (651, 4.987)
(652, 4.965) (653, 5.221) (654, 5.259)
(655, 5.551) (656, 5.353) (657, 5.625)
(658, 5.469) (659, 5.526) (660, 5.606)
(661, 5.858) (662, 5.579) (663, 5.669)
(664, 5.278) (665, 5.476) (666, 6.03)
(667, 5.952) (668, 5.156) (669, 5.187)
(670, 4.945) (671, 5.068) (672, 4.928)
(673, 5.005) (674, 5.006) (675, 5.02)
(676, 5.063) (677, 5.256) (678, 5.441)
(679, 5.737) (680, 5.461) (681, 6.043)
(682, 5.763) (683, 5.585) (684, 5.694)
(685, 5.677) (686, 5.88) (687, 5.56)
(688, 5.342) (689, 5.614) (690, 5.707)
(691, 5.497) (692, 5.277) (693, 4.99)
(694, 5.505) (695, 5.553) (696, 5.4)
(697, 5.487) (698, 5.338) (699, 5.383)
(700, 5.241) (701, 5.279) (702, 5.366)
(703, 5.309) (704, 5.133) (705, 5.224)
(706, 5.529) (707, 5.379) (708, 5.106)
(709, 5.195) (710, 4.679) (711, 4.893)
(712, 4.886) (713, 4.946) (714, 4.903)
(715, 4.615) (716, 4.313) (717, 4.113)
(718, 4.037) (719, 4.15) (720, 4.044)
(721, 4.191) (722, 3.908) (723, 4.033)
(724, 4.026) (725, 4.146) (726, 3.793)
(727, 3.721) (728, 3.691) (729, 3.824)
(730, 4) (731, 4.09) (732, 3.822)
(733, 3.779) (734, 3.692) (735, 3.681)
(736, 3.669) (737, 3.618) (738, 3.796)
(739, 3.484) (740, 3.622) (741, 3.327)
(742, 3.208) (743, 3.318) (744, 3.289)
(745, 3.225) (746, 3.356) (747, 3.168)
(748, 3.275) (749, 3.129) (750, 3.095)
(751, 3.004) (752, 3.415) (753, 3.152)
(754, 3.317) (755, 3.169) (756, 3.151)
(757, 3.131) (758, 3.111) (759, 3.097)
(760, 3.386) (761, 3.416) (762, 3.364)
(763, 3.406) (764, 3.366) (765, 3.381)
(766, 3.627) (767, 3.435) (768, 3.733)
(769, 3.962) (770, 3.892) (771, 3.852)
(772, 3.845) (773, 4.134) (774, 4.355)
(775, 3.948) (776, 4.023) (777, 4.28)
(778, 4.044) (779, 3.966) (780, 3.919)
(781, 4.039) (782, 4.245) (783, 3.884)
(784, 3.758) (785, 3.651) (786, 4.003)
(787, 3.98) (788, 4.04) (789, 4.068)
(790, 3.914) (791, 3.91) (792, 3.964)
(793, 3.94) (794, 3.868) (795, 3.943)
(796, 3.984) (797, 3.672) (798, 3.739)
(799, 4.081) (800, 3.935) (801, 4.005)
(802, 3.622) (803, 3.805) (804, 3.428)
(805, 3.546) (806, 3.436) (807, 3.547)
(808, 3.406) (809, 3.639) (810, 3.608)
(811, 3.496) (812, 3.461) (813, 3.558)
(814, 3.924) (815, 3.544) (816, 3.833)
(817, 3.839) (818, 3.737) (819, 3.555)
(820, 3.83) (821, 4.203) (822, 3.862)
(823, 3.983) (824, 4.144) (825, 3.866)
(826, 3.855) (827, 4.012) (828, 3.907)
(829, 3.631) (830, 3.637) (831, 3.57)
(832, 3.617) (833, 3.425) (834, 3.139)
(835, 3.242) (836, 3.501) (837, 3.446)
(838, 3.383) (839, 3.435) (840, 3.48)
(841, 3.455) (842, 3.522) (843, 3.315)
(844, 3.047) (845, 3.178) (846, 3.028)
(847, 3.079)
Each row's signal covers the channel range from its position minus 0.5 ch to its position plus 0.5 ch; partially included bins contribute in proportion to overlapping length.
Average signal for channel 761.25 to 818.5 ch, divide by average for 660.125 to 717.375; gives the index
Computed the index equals 0.7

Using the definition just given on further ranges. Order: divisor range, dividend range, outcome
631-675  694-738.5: 0.90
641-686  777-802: 0.74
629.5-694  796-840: 0.71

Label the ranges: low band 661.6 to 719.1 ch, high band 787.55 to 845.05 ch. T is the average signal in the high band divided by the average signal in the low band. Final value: 0.7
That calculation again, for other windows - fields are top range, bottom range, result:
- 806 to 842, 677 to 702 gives 0.66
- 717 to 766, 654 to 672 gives 0.65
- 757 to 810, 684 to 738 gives 0.80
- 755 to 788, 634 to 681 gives 0.72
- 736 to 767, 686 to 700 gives 0.61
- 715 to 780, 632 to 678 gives 0.72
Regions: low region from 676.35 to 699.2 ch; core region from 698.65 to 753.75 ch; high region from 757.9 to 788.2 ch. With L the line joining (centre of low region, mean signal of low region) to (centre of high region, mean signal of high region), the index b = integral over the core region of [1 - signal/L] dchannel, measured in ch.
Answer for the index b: 7.7 ch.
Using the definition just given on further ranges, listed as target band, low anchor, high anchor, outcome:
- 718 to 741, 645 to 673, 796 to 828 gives 3.84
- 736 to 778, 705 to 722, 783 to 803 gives 7.40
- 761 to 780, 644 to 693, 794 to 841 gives 1.87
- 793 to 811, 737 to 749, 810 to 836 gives -0.51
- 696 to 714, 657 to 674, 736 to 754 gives -3.35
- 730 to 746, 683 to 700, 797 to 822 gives 4.03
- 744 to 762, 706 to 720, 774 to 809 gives 4.48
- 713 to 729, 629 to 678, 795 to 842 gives 1.23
